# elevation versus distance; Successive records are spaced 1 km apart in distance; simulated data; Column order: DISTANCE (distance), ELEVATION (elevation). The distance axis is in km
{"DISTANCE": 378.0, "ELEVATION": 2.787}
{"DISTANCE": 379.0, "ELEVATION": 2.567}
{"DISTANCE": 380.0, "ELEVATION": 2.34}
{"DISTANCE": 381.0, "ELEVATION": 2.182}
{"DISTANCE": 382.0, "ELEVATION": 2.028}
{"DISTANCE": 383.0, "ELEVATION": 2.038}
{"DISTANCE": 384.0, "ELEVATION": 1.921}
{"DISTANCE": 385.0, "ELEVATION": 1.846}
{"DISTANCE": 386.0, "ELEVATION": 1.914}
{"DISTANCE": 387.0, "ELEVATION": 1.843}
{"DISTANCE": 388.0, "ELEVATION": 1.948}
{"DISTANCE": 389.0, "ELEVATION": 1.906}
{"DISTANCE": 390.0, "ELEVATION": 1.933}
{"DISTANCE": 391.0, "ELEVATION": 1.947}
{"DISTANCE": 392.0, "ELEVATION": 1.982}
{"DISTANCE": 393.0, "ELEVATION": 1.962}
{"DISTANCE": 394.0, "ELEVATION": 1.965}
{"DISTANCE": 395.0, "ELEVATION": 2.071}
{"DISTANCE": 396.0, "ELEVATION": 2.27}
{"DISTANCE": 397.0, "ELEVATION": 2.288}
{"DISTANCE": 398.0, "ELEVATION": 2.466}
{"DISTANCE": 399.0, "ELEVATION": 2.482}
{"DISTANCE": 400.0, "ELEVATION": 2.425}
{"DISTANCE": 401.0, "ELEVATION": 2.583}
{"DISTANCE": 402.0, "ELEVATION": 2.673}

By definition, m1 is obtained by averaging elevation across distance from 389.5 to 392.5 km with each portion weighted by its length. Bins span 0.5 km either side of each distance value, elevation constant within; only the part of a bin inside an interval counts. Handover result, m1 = 1.95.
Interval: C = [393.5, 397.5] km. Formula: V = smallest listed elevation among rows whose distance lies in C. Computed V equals 1.965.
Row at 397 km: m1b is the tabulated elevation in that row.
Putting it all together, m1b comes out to 2.288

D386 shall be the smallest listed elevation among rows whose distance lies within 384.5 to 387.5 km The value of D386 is 1.843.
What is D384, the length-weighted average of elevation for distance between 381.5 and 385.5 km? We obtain 1.96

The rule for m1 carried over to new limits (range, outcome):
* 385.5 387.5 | 1.88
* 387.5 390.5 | 1.93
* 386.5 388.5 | 1.9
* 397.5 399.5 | 2.47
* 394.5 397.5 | 2.21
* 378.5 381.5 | 2.36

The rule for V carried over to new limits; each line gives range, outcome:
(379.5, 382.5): 2.028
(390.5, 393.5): 1.947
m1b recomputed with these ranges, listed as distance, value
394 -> 1.965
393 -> 1.962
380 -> 2.34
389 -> 1.906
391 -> 1.947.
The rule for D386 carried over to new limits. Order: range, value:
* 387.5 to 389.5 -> 1.906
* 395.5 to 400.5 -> 2.27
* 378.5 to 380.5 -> 2.34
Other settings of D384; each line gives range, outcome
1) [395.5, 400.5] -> 2.39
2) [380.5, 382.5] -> 2.1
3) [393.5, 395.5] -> 2.02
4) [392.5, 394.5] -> 1.96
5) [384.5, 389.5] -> 1.89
